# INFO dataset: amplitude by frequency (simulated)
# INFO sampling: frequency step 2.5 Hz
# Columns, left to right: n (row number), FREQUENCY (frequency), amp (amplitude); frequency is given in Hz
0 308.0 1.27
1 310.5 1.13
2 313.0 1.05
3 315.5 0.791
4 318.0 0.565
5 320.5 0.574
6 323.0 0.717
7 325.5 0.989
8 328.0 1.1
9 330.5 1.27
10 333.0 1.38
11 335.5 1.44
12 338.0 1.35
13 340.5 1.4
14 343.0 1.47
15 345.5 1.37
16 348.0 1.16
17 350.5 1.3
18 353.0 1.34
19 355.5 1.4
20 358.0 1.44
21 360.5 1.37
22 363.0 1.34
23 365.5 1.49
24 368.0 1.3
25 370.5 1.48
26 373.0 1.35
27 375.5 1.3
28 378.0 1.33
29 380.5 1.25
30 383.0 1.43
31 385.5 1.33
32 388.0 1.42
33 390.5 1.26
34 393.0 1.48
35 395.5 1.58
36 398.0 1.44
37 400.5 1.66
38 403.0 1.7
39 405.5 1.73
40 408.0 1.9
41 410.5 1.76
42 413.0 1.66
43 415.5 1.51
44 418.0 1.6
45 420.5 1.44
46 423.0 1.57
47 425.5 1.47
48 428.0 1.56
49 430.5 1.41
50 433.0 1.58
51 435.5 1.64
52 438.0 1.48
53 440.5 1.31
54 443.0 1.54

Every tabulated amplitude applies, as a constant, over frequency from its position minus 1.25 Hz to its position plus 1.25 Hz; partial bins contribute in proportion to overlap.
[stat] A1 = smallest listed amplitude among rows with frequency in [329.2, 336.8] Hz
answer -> 1.27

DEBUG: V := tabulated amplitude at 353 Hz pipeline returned 1.34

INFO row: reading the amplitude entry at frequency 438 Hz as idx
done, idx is 1.48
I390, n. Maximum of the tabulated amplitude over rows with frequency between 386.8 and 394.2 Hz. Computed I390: 1.48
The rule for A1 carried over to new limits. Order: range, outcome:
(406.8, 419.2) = 1.51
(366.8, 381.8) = 1.25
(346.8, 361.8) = 1.16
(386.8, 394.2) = 1.26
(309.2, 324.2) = 0.565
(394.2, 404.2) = 1.44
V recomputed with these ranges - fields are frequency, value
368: 1.3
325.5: 0.989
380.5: 1.25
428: 1.56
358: 1.44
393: 1.48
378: 1.33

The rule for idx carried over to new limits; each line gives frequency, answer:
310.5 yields 1.13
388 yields 1.42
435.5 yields 1.64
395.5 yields 1.58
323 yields 0.717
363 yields 1.34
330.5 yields 1.27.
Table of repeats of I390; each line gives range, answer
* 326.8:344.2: 1.47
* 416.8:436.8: 1.64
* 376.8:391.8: 1.43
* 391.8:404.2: 1.7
